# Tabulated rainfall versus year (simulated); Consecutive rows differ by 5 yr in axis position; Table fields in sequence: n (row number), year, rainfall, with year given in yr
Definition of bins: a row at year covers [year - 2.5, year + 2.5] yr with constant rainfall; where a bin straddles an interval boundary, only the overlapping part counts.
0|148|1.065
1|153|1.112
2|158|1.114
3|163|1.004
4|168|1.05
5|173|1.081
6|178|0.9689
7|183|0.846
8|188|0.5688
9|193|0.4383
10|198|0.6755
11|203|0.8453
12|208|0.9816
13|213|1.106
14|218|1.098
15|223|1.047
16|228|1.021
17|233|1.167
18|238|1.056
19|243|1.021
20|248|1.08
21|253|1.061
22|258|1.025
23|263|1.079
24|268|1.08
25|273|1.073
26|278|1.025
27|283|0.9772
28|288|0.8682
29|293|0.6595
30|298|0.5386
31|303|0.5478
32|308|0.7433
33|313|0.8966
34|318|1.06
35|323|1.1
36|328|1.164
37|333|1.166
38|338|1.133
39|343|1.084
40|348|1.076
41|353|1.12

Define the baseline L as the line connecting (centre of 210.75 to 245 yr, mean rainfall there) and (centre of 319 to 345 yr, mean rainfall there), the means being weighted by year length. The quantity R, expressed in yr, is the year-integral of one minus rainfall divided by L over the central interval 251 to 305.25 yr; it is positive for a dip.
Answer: 9.61 yr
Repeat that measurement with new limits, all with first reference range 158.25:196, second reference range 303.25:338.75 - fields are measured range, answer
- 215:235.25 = -3.84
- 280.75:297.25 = 2.87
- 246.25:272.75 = -3.43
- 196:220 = -1.31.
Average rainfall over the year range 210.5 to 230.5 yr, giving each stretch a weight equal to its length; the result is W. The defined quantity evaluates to 1.07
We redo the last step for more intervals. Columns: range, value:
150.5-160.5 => 1.11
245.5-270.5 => 1.06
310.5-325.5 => 1.02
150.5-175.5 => 1.07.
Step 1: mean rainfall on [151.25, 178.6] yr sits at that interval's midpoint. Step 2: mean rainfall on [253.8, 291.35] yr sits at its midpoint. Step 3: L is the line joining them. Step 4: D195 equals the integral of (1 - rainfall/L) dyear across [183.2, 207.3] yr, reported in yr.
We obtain 8.46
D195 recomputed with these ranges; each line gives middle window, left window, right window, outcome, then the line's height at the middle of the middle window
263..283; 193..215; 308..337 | -1.80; 0.965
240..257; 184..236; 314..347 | -1.57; 0.962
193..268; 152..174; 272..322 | -4.18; 0.953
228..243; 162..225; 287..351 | -2.87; 0.908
